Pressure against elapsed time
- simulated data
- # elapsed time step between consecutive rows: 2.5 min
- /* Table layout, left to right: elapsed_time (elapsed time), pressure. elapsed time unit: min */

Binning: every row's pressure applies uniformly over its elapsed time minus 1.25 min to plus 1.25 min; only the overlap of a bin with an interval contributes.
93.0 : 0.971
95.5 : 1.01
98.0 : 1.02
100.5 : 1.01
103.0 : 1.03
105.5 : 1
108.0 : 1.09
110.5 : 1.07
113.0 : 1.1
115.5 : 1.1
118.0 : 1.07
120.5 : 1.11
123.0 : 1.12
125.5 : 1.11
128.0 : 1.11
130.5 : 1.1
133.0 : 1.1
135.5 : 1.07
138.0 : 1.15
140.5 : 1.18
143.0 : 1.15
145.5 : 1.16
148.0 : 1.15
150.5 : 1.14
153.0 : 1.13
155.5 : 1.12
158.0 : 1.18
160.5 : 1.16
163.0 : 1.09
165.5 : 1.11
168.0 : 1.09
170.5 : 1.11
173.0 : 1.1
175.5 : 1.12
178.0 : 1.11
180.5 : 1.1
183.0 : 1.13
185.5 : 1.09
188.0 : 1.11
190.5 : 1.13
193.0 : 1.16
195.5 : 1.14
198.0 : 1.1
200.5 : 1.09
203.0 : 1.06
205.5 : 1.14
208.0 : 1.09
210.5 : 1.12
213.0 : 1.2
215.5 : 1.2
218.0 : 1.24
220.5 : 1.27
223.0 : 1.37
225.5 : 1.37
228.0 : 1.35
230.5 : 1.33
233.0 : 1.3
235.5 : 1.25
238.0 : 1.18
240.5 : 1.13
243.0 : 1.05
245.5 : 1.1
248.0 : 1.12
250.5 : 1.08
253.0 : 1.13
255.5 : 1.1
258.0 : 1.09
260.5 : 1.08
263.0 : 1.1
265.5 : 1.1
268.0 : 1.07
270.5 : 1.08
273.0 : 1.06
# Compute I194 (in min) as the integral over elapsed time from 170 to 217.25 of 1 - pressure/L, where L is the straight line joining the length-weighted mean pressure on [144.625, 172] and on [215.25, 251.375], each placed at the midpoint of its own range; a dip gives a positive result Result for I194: 2.1 min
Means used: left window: 1.13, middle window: 1.12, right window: 1.22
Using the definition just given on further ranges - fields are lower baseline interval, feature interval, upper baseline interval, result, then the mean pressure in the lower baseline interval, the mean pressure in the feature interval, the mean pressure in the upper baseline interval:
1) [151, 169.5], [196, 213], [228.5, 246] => 0.9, 1.13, 1.11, 1.2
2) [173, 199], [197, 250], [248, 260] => -4.0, 1.12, 1.19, 1.1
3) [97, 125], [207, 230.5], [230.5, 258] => -2.4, 1.07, 1.25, 1.15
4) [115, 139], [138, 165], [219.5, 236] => 0.3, 1.1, 1.15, 1.32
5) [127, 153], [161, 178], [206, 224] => 0.8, 1.13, 1.11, 1.21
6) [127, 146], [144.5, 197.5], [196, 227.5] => 1.4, 1.13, 1.12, 1.19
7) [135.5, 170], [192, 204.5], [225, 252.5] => 0.6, 1.14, 1.11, 1.2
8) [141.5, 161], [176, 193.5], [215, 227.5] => 1.5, 1.15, 1.12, 1.3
